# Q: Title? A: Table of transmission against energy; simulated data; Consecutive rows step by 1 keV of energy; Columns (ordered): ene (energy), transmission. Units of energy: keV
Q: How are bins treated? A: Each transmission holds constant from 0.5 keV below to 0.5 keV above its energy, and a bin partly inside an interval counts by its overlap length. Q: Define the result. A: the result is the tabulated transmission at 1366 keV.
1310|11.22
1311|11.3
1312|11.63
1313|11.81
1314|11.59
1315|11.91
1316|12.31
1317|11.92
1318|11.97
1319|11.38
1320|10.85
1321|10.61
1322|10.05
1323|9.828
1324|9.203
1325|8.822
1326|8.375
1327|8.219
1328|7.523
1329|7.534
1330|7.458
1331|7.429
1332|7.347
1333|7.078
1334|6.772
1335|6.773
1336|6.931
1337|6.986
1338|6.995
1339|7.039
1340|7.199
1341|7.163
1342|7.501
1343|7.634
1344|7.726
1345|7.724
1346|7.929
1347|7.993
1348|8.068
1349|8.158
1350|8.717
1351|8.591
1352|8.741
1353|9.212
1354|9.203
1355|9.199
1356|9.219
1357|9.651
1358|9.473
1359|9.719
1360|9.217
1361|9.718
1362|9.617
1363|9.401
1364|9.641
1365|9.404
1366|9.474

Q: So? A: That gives 9.474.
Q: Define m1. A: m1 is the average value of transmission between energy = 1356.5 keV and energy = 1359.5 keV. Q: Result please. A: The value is 9.61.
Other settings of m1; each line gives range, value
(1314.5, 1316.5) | 12.1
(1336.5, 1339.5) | 7.01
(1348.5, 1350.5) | 8.44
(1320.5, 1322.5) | 10.3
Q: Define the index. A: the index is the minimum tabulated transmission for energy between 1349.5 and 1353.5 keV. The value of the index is 8.591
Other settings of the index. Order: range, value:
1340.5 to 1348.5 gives 7.163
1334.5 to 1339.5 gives 6.773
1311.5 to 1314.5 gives 11.59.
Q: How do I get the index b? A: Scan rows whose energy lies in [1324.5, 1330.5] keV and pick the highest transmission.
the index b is 8.822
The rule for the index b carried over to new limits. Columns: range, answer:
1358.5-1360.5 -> 9.719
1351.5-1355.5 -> 9.212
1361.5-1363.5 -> 9.617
